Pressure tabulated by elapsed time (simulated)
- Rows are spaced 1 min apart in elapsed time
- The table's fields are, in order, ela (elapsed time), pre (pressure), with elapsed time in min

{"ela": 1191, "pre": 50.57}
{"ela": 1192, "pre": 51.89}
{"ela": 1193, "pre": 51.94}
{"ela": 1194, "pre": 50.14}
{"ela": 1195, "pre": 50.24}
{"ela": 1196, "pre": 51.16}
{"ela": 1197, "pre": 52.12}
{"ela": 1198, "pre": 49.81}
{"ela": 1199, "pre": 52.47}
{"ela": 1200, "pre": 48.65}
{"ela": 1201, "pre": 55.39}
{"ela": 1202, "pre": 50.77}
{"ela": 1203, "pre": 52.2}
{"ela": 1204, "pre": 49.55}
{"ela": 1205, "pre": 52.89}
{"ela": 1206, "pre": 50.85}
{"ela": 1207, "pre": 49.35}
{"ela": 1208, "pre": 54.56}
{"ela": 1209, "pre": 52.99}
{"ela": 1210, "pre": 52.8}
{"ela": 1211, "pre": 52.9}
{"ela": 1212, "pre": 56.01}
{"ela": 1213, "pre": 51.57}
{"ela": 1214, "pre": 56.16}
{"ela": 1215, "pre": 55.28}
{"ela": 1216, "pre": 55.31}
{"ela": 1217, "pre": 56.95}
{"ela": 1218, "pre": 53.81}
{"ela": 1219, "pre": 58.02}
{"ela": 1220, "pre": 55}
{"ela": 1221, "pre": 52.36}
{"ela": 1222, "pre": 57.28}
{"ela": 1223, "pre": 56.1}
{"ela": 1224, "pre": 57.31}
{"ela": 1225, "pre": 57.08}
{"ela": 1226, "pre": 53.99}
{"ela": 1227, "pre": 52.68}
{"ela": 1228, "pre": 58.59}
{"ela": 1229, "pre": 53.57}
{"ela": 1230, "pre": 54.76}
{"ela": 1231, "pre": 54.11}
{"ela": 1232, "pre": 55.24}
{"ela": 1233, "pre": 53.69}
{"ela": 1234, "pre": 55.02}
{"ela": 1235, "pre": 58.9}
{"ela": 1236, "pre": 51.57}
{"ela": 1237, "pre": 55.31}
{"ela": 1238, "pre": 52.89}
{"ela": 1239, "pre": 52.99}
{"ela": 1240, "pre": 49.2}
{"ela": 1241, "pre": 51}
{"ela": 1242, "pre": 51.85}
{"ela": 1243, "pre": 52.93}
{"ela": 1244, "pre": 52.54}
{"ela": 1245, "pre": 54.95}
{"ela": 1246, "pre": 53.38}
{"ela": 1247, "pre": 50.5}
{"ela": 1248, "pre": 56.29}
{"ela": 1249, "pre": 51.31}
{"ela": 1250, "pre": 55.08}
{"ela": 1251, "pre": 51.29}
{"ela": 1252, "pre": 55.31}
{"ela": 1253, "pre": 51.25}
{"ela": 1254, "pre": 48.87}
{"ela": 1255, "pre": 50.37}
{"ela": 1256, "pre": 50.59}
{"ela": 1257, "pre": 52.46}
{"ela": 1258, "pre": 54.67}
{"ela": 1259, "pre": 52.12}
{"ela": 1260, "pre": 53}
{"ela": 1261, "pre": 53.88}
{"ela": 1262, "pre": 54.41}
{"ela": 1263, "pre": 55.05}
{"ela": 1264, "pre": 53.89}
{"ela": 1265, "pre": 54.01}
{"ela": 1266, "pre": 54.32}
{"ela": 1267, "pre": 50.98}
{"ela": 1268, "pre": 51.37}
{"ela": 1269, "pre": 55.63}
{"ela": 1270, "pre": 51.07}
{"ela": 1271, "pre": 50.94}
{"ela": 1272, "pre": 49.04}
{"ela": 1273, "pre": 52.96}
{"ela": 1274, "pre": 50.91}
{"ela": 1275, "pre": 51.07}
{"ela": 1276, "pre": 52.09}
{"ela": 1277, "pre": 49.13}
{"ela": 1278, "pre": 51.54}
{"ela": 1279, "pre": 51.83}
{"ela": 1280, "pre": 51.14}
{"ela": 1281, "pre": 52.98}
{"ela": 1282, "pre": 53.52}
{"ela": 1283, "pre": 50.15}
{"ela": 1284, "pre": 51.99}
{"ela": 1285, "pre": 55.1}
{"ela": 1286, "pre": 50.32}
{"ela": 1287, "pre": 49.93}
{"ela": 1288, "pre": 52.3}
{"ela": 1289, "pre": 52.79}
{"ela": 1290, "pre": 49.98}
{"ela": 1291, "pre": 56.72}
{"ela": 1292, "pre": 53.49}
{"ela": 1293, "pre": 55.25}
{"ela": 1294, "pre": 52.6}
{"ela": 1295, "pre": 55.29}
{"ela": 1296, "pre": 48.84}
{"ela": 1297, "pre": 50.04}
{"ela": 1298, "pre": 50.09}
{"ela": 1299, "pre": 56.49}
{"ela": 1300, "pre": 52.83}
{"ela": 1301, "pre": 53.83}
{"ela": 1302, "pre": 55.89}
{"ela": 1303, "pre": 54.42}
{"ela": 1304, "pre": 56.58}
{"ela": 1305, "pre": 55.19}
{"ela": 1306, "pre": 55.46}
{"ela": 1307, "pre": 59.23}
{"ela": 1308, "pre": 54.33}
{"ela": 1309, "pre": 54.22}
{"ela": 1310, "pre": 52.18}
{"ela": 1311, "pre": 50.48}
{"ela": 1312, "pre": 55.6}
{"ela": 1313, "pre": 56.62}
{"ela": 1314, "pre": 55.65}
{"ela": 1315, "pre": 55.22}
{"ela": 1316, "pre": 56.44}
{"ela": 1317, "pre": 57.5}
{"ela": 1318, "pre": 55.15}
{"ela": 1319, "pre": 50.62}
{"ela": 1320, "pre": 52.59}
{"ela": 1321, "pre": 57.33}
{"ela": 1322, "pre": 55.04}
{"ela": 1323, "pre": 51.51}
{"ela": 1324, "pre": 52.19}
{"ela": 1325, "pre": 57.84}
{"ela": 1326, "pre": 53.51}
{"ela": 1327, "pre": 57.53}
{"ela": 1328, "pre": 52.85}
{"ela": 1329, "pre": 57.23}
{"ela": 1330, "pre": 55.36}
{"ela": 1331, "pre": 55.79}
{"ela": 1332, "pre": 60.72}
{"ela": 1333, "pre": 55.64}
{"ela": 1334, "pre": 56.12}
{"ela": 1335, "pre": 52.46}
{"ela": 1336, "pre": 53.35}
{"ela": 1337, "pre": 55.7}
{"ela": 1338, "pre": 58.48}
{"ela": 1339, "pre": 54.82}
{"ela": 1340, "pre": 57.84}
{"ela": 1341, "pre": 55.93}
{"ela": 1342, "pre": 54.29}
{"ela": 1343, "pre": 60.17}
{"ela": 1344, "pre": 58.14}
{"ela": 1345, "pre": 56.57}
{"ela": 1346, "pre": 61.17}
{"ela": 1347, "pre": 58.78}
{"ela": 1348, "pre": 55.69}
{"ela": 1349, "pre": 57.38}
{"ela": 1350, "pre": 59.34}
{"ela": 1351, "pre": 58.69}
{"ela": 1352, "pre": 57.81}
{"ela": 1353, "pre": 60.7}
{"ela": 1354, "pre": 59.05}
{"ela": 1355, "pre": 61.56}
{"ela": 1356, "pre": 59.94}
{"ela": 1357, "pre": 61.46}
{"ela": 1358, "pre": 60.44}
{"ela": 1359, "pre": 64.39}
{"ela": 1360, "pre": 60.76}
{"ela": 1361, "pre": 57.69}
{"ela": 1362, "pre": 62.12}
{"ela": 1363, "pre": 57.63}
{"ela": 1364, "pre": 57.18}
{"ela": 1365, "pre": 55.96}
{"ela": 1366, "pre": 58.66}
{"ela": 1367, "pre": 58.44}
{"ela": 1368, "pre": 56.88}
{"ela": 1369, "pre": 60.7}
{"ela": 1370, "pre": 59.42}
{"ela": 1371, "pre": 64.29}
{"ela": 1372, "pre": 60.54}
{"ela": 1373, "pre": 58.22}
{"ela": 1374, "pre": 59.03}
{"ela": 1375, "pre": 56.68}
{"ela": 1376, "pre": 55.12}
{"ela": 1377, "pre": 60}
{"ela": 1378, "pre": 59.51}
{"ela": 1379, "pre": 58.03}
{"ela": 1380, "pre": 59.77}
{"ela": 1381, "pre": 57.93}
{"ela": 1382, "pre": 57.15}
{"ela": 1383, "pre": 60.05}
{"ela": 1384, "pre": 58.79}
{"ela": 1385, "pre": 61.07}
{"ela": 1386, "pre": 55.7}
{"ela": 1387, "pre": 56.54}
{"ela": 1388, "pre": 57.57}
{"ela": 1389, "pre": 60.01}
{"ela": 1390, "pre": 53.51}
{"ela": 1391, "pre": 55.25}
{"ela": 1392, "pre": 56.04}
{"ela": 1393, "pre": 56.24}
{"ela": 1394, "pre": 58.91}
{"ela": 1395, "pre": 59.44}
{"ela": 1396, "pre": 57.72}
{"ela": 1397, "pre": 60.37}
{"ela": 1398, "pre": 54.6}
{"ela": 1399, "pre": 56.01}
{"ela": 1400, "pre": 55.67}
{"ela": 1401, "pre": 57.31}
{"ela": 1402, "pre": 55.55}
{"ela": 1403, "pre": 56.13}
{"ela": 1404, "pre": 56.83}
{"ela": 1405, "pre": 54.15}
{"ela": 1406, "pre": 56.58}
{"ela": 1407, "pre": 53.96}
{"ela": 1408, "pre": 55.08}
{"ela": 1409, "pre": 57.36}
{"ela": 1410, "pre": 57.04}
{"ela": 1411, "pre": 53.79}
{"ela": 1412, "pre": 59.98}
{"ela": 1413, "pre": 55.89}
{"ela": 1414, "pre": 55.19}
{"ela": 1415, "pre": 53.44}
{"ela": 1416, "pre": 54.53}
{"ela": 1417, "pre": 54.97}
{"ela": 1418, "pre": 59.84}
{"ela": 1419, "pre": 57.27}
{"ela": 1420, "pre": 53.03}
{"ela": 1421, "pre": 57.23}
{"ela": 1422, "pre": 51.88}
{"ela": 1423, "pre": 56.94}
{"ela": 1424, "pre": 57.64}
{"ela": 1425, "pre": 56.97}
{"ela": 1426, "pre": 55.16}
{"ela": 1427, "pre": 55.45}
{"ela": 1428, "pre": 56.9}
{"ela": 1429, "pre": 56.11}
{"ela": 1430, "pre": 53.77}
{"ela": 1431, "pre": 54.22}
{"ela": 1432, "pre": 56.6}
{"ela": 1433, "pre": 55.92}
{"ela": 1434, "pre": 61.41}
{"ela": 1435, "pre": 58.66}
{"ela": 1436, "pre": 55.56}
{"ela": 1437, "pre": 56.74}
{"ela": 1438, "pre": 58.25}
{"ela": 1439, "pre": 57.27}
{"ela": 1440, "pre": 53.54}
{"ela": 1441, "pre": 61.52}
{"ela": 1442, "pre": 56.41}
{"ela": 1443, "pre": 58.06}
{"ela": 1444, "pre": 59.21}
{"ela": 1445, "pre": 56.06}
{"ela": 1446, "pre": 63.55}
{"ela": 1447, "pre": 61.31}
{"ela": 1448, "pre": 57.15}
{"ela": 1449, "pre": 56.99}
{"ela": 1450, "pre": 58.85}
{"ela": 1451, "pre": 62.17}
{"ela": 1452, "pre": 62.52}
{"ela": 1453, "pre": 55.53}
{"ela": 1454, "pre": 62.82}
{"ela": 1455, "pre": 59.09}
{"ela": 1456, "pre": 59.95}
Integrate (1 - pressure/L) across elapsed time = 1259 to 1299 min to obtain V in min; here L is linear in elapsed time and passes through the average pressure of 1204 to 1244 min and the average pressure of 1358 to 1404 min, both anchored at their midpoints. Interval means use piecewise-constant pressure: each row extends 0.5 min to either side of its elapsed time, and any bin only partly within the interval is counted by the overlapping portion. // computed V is 2.3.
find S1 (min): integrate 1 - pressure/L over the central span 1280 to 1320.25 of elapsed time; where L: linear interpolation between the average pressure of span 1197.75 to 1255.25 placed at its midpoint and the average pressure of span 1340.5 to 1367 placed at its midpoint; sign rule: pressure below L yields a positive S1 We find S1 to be 2.1 min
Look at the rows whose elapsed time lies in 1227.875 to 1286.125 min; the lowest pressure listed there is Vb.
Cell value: 48.87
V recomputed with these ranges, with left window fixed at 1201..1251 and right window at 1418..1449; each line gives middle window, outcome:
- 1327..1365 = -1.50 min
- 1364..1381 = -0.80 min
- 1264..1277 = 0.61 min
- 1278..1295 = 0.69 min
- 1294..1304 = 0.32 min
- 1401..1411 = 0.14 min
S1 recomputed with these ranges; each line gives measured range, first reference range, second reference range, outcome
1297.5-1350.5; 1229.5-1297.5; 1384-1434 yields -1.35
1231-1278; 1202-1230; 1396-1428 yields 1.59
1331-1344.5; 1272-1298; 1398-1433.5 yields -0.73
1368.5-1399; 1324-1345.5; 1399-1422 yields -1.25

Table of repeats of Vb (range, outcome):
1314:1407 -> 50.62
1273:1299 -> 48.84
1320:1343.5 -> 51.51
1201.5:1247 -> 49.2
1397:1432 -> 51.88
